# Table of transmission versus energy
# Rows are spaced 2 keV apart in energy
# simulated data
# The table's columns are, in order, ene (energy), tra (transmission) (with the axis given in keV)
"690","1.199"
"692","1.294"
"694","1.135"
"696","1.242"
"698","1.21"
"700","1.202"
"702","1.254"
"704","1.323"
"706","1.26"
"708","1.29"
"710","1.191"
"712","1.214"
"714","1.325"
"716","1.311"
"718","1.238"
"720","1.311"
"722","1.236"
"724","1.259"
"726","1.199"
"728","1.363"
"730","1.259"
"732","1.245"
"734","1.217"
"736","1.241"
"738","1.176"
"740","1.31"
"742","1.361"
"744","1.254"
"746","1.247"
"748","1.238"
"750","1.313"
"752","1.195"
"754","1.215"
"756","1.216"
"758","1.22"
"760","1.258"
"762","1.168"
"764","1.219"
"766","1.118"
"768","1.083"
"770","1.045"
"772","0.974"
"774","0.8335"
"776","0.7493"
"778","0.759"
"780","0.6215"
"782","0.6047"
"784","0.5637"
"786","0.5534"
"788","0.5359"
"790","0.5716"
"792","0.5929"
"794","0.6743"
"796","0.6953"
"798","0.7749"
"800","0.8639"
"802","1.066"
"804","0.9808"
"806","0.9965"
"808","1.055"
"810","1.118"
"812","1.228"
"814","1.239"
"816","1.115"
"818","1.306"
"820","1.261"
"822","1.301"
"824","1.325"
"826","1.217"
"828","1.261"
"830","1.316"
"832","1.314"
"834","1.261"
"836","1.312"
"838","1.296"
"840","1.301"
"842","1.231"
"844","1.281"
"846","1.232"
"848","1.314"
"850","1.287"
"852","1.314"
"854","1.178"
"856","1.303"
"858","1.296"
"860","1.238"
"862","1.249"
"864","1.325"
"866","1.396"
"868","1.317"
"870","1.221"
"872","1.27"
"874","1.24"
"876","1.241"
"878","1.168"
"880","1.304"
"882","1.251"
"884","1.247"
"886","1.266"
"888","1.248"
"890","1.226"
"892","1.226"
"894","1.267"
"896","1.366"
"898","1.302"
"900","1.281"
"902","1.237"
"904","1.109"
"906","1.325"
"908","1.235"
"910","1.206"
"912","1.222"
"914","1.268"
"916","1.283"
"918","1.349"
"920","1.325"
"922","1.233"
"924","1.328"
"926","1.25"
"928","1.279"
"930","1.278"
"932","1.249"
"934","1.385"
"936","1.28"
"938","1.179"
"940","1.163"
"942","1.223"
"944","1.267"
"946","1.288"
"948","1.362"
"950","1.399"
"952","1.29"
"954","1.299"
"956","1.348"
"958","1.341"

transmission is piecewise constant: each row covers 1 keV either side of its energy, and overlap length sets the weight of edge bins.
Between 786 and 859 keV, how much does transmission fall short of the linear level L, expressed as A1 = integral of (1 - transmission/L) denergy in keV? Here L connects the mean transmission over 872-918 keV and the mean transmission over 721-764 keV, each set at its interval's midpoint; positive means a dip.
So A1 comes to 7.9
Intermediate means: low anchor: 1.25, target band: 1.11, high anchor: 1.25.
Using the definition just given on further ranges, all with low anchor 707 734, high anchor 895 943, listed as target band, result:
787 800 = 6.2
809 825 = 0.3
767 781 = 4.4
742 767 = 0.7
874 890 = 0.2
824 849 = -0.3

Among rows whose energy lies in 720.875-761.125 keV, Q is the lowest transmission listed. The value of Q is 1.176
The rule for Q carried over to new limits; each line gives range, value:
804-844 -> 0.9808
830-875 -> 1.178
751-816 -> 0.5359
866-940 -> 1.109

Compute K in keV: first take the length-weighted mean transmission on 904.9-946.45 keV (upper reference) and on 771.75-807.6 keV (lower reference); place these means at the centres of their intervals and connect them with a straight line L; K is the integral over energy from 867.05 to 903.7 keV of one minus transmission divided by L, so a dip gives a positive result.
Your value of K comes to -4.8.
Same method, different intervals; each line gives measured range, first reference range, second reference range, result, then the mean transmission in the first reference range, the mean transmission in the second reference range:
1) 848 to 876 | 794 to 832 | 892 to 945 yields -2.30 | 1.11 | 1.26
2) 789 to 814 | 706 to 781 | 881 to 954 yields 6.40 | 1.18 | 1.27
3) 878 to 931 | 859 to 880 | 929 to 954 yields 0.44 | 1.27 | 1.28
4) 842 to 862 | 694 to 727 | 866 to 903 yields -0.11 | 1.25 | 1.26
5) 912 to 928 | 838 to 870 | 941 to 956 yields 0.17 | 1.28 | 1.31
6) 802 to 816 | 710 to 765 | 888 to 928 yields 1.74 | 1.25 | 1.27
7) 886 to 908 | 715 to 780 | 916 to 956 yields 0.10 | 1.17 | 1.29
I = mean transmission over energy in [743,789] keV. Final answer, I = 0.999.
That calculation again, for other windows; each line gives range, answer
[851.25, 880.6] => 1.27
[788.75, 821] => 0.968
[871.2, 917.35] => 1.25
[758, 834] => 0.989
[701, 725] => 1.27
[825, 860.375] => 1.28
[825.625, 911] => 1.27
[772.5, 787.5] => 0.675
